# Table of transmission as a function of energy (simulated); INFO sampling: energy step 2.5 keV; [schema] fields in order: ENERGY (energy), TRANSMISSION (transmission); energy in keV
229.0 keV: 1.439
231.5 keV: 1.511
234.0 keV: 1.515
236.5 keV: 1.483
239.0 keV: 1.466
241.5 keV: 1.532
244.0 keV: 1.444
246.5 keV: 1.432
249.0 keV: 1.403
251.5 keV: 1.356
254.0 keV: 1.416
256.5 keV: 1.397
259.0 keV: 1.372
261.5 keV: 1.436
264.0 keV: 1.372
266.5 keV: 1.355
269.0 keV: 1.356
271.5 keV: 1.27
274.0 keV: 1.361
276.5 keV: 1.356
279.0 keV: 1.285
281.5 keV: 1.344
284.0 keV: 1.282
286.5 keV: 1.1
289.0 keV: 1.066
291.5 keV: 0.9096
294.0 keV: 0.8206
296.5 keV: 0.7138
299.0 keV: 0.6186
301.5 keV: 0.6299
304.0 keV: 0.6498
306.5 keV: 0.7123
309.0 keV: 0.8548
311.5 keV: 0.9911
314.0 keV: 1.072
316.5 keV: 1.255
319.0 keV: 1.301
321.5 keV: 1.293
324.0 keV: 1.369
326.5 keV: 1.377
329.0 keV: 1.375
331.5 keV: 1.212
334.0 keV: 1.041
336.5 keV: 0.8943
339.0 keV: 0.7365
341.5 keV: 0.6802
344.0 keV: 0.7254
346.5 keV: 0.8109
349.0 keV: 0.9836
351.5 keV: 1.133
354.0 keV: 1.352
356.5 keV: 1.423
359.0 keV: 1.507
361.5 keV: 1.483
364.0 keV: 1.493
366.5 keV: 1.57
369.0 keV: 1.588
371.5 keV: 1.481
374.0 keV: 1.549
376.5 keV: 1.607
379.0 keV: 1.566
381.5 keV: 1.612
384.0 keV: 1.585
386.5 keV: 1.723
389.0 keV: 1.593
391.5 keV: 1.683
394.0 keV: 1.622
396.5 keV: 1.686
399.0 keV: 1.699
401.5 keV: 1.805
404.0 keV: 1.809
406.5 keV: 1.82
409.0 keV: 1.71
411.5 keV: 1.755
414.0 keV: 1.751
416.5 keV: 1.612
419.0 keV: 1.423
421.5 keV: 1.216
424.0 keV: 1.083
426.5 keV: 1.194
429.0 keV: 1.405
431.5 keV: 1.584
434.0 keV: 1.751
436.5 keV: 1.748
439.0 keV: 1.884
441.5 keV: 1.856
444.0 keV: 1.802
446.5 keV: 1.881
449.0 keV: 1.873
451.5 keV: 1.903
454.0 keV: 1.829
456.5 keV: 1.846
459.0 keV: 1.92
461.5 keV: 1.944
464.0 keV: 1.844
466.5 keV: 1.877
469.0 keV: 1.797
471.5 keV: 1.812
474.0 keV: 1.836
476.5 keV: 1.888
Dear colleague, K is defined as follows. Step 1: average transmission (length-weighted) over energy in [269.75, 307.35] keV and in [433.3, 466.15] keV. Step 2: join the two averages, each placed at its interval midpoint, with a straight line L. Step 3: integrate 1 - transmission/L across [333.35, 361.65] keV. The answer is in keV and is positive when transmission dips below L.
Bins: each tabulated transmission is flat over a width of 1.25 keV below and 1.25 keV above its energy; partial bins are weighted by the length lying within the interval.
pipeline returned 6.0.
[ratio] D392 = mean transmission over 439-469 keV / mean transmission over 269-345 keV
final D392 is 1.78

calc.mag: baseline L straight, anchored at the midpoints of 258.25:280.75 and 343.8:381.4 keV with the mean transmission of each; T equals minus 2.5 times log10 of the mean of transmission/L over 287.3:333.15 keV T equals 0.322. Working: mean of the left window 1.35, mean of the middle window 1.01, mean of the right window 1.38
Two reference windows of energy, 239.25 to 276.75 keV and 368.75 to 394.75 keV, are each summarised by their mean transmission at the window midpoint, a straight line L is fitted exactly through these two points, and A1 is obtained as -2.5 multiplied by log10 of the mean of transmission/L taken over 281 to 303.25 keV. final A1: 0.489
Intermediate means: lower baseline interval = 1.39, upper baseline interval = 1.6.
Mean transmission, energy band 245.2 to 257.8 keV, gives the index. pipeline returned 1.4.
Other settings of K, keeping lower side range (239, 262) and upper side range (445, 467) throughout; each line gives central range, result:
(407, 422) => 1.49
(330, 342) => 5.02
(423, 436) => 2.80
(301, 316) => 6.80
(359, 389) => 2.30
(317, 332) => 2.49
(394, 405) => 0.12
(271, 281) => 1.05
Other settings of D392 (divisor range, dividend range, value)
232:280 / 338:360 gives 0.74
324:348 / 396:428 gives 1.57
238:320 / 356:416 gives 1.39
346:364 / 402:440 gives 1.24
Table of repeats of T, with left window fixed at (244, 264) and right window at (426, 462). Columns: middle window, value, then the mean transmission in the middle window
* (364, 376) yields 0.056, 1.55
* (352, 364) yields 0.126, 1.43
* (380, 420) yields 0.002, 1.68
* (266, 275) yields 0.079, 1.33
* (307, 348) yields 0.412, 1.05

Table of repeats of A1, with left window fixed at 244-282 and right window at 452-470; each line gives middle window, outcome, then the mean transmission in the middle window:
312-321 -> 0.248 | 1.2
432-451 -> -0.001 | 1.82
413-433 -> 0.249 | 1.41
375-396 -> 0.035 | 1.63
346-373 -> 0.183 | 1.36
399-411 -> -0.030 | 1.78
